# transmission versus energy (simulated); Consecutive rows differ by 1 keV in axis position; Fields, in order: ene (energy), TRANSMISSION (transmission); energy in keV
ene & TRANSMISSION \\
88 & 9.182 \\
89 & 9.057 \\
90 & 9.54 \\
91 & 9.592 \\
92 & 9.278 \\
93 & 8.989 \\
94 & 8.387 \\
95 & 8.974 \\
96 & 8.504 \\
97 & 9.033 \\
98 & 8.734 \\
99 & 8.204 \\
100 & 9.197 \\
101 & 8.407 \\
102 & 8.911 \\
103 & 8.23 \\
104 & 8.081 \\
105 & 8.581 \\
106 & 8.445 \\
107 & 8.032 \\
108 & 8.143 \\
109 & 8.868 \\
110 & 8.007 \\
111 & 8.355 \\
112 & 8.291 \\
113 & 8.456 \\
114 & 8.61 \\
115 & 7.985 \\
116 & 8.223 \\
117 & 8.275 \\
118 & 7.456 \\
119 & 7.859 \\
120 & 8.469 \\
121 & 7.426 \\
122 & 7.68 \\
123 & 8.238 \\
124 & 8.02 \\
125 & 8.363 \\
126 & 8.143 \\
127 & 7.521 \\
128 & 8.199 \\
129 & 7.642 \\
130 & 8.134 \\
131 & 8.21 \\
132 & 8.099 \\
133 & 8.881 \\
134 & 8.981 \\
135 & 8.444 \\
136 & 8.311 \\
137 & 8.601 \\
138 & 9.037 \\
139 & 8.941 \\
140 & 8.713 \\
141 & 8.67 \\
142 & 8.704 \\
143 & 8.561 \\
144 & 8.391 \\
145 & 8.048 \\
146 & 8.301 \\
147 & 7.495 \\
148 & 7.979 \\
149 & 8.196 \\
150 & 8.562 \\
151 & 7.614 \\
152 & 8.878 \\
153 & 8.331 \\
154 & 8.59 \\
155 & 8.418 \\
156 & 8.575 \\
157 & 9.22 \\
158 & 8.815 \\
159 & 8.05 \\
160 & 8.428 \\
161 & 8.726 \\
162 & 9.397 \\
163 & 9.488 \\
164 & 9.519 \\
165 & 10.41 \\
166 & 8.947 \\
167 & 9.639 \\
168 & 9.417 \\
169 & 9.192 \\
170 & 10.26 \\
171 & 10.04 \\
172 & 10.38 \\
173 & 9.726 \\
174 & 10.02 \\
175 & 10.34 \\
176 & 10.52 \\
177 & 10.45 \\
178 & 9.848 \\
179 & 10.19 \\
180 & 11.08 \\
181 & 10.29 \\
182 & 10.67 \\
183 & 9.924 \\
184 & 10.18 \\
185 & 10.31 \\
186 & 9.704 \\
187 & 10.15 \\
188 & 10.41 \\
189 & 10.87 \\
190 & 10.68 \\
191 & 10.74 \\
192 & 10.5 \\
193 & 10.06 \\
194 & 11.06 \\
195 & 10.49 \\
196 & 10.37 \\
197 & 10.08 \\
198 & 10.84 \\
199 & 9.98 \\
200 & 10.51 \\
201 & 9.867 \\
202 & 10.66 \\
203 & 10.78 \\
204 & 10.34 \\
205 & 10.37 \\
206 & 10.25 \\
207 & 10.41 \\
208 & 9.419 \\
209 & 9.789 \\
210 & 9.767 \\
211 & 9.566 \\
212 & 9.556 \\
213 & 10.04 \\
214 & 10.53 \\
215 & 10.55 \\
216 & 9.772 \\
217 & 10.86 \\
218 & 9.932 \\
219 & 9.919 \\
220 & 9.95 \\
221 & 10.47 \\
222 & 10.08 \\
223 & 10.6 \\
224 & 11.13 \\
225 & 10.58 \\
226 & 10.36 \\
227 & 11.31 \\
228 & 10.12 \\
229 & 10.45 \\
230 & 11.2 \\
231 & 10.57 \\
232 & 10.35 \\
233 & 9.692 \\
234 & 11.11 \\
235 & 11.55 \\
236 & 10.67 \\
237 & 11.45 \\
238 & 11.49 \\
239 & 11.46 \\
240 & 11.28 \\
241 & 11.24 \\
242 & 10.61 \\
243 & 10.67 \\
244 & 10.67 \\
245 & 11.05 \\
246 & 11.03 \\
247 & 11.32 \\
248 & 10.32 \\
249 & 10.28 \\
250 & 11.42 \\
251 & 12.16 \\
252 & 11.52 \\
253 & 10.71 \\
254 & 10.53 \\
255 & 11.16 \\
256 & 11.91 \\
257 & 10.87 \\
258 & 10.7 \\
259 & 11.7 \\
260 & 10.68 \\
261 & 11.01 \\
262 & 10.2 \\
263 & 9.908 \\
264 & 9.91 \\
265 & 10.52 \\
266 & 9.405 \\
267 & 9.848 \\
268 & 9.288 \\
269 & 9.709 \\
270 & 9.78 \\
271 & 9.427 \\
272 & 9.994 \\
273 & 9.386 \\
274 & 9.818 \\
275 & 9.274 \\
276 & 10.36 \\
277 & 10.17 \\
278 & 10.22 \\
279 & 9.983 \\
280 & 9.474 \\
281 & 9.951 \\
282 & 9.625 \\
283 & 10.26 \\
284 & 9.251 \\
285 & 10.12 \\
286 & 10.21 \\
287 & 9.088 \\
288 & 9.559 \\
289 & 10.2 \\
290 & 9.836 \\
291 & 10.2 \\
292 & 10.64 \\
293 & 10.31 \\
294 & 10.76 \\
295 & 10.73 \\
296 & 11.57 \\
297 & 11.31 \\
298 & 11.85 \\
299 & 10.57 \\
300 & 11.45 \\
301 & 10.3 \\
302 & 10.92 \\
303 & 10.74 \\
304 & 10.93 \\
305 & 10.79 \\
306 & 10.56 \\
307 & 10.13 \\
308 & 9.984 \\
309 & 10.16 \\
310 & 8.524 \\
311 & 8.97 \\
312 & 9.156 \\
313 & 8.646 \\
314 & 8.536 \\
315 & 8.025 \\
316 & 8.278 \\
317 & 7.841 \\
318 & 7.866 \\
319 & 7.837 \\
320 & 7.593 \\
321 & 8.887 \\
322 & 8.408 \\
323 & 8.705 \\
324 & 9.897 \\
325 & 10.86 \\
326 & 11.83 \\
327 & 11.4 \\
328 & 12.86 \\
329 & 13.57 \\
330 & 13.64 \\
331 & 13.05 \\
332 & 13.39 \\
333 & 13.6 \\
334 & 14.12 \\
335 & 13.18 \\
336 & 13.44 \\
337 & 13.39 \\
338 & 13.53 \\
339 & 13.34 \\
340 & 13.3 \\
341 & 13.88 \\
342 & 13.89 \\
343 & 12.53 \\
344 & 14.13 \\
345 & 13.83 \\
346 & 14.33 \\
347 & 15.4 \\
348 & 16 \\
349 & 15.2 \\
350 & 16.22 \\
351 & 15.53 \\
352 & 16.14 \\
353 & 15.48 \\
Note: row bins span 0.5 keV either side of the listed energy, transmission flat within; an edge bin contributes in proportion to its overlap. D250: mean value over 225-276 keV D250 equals 10.6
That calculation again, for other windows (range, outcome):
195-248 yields 10.5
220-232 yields 10.6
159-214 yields 10.1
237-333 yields 10.4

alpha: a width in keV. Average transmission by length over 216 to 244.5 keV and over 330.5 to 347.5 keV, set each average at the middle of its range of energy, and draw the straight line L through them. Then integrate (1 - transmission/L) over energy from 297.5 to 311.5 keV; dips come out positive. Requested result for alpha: 2.5 keV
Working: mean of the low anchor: 10.7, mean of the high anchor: 13.7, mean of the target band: 10.4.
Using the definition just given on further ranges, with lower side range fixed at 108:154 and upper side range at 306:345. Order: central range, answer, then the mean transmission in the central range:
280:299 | 0.5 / 10.3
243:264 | -1.8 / 10.9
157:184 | -2.8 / 9.76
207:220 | -0.7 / 9.99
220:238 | -1.8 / 10.7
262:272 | 0.4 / 9.79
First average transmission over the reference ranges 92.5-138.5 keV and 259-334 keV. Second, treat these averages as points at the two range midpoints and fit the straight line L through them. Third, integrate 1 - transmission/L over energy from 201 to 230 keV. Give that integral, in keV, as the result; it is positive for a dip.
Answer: -2.8 keV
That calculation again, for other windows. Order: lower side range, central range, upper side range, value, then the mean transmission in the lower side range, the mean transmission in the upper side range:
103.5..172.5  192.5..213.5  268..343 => -1.96 keV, 8.54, 10.6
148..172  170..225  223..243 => -1.90 keV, 9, 10.9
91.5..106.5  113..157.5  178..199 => 5.08 keV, 8.66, 10.4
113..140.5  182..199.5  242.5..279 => -2.03 keV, 8.24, 10.5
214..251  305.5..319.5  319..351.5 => 3.92 keV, 10.7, 12.8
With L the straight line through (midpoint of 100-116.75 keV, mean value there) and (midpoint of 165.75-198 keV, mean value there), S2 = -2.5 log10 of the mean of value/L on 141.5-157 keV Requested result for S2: 0.13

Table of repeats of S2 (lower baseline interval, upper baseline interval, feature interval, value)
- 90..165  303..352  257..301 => 0.07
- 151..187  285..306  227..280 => -0.03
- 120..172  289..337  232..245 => -0.13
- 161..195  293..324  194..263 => -0.07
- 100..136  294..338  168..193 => -0.14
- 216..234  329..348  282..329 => 0.27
